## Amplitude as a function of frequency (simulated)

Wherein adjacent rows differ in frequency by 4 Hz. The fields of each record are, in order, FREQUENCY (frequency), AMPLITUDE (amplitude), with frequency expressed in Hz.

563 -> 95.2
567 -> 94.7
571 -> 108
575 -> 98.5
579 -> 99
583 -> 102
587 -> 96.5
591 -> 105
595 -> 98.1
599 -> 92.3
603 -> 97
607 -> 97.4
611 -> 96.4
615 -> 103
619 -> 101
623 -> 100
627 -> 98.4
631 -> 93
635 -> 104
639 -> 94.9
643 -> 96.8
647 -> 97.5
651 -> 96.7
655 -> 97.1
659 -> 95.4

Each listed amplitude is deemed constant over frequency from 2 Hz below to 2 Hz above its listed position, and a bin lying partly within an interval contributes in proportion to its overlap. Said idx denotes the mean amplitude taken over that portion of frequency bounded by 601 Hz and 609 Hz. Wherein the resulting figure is 97.2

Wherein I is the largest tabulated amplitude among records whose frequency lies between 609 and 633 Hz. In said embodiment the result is 103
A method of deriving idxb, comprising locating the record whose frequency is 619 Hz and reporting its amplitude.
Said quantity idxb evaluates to 101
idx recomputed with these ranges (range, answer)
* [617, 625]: 100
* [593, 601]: 95.2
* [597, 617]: 97.2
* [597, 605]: 94.7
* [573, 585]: 99.8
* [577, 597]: 100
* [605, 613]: 96.9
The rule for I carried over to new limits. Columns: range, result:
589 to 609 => 105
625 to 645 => 104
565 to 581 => 108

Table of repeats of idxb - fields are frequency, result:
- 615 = 103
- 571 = 108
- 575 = 98.5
